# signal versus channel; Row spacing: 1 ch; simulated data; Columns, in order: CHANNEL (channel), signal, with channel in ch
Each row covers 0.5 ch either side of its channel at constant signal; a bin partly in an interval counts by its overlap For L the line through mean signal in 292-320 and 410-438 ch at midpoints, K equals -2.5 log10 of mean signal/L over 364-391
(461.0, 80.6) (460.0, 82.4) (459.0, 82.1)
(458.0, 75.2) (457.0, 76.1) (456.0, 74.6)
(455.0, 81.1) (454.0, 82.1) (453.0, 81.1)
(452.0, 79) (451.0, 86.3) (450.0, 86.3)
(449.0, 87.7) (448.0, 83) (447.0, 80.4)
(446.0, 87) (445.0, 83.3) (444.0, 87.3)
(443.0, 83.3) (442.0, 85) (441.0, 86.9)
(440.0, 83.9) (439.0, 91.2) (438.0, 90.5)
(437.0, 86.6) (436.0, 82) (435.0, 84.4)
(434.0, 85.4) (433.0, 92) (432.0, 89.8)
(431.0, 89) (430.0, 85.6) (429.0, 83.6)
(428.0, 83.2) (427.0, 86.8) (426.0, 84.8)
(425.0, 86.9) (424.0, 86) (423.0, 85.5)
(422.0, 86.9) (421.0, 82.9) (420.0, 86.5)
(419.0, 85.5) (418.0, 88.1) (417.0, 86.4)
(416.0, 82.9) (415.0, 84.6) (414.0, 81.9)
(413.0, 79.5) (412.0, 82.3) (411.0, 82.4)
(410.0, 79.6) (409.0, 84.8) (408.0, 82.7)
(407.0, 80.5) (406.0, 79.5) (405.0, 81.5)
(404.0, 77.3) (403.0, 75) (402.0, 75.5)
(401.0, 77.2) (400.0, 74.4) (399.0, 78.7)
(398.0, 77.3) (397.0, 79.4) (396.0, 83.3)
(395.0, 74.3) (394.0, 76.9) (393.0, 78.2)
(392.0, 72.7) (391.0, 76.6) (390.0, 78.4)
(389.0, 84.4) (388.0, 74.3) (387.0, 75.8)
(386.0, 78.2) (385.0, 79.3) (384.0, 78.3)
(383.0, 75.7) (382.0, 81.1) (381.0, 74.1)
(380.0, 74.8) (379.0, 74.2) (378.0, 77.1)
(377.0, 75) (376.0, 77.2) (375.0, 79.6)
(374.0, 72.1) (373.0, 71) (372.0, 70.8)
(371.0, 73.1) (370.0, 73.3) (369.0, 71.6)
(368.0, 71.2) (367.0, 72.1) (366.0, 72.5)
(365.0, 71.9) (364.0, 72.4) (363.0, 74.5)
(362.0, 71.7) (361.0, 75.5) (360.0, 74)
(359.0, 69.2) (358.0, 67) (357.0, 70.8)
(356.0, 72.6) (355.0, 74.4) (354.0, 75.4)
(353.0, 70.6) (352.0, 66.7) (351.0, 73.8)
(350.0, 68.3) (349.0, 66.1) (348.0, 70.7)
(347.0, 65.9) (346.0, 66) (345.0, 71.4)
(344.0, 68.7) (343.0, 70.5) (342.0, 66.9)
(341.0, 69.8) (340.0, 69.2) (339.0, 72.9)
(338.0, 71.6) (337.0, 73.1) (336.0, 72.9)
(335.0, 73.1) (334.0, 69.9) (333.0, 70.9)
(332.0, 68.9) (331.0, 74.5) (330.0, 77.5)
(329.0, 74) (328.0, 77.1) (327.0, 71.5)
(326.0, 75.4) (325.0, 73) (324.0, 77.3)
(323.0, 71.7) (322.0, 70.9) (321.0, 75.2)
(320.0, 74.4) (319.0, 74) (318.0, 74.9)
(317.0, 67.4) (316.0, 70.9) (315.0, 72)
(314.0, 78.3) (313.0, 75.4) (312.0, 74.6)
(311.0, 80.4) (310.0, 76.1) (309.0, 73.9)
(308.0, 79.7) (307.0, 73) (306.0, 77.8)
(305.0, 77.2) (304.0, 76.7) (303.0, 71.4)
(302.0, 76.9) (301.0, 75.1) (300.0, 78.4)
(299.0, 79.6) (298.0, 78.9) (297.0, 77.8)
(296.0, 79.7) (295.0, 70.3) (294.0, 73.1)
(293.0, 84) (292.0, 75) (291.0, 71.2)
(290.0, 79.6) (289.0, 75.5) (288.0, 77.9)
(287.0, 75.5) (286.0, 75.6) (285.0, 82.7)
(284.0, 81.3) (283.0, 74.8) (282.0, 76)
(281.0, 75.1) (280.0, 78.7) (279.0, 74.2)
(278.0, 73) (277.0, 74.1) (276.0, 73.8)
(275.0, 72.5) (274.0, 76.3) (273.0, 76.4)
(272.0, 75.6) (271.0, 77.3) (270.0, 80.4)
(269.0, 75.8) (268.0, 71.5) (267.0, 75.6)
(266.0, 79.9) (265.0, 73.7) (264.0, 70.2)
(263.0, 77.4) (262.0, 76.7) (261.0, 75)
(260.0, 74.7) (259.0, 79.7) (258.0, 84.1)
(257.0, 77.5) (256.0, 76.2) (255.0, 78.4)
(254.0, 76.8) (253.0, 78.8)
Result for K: 0.09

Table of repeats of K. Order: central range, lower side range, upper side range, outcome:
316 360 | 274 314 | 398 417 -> 0.09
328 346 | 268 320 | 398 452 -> 0.10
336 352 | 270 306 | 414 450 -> 0.15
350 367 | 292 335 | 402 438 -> 0.10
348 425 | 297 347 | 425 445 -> 0.05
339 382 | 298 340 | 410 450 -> 0.10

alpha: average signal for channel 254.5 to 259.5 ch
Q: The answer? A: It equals 79.2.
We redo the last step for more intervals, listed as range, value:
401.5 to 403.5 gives 75.2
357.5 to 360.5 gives 70.1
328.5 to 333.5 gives 73.2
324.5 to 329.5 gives 74.2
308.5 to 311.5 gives 76.8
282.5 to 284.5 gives 78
